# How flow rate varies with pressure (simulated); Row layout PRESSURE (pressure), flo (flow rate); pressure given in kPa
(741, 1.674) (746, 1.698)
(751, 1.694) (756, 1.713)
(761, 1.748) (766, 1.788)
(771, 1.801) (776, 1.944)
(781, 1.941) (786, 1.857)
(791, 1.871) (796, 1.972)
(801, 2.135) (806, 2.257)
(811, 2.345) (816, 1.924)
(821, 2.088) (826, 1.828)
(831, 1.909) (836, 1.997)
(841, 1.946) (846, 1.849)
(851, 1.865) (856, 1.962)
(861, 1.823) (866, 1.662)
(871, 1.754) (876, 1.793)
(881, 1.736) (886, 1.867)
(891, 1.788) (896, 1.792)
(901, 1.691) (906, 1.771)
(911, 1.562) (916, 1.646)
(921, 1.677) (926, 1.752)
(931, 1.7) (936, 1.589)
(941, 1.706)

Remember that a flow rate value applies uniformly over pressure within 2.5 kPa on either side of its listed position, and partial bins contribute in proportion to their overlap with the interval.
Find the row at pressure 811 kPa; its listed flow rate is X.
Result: 2.345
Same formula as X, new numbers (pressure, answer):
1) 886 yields 1.867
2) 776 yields 1.944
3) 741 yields 1.674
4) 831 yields 1.909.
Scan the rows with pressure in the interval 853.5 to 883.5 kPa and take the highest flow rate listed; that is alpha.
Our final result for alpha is 1.962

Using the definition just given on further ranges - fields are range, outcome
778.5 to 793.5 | 1.941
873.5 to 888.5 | 1.867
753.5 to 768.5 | 1.788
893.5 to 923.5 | 1.792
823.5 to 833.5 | 1.909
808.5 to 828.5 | 2.345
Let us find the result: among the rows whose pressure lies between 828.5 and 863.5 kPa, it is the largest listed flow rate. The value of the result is 1.997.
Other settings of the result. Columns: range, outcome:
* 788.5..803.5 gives 2.135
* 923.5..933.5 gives 1.752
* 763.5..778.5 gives 1.944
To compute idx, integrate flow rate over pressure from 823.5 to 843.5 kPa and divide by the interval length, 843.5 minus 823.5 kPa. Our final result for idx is 1.92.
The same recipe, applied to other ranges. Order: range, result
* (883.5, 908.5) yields 1.78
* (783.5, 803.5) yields 1.96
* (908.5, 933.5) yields 1.67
